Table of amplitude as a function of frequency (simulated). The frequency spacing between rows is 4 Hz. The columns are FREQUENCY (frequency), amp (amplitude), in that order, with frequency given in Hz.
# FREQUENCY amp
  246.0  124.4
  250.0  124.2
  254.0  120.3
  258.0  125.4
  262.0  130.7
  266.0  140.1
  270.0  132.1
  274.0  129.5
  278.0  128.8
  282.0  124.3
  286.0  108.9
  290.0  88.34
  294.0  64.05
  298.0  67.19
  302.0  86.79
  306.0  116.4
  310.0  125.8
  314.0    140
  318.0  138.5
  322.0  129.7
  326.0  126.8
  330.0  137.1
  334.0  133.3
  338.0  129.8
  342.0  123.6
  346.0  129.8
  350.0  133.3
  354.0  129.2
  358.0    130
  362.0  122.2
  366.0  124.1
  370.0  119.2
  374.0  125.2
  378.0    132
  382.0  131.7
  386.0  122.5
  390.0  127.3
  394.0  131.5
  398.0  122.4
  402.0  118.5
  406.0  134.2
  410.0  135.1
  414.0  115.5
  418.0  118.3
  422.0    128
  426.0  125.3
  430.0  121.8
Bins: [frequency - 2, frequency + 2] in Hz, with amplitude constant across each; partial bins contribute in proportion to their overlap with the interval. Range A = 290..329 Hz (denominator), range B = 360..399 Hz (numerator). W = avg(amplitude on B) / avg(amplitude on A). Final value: 1.1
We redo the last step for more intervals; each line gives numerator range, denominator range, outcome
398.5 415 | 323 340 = 0.96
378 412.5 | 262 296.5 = 1.11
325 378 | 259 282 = 0.98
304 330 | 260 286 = 1.01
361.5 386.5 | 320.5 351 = 0.96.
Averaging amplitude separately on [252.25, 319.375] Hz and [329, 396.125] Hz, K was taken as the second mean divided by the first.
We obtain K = 1.11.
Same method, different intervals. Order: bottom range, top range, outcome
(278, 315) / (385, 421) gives 1.22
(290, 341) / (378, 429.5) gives 1.09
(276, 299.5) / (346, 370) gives 1.30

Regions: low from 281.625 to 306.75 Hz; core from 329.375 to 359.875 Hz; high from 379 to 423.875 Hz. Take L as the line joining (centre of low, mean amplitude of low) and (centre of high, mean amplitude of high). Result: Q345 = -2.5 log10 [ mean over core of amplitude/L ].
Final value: -0.21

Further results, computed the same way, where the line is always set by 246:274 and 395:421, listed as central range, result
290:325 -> 0.18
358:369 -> 0.01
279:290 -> 0.14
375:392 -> -0.03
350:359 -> -0.04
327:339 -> -0.06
